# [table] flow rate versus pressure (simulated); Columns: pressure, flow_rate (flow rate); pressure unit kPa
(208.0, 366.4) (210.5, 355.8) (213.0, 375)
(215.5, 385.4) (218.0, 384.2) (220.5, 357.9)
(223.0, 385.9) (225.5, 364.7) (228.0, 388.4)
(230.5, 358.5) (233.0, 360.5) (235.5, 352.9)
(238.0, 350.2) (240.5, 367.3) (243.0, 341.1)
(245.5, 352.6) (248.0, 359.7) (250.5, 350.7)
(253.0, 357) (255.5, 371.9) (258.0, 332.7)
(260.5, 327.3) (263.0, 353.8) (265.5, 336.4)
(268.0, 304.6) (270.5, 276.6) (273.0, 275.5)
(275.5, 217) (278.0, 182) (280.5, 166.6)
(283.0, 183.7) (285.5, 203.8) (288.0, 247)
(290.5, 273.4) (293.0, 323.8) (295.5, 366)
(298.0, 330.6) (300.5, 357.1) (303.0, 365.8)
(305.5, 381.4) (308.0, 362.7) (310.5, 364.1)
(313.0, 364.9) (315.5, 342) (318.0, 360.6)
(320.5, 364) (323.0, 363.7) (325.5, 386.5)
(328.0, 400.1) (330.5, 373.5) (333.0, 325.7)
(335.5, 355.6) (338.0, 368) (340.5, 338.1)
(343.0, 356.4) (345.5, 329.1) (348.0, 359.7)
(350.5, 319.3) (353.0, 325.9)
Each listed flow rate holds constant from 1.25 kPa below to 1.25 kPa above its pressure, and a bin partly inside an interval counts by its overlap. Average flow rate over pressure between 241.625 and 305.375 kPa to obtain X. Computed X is 304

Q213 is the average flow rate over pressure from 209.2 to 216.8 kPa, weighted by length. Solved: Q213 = 372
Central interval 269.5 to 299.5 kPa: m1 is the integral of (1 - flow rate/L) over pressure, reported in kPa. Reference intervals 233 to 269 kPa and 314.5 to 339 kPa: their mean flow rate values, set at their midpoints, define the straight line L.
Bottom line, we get 8.5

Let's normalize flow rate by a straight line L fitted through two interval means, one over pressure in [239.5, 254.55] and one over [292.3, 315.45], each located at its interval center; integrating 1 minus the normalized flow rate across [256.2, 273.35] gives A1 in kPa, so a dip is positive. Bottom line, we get 1.8 kPa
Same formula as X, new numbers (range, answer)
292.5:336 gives 361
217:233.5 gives 372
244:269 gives 345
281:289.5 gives 209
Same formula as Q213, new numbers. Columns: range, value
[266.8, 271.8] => 290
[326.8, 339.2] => 364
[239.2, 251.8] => 354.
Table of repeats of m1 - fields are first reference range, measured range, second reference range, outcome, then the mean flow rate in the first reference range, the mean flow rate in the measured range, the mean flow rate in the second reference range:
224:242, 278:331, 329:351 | 4.4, 363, 324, 349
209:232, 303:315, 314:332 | 0.1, 373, 366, 369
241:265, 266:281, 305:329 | 4.6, 350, 246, 368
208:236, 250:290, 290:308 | 8.7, 370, 279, 347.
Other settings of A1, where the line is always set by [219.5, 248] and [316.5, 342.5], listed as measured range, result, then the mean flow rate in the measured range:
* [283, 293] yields 3.26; 244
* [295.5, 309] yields 0.10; 360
